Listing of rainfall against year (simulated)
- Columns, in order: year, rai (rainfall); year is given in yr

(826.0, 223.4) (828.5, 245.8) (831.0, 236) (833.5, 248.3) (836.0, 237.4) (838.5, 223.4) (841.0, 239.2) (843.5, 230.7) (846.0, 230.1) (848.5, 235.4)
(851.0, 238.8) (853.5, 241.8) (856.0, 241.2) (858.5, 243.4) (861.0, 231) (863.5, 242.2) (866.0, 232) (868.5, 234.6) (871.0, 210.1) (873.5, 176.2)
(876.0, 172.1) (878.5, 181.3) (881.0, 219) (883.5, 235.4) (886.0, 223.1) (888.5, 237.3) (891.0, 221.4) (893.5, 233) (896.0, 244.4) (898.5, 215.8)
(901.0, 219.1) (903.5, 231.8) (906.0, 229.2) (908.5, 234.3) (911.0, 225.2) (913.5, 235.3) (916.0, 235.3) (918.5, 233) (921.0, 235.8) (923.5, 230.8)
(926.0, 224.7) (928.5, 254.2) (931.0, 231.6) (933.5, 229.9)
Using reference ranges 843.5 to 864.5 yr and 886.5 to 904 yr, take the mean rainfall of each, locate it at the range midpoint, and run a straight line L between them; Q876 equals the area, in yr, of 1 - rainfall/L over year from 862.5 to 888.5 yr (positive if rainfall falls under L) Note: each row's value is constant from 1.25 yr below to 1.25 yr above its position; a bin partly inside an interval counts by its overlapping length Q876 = 2.2 yr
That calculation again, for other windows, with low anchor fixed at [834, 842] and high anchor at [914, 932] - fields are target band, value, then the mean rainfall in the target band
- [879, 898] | 0.56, 228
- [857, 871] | 0.02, 234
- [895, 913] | 0.49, 229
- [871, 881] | 2.08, 186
